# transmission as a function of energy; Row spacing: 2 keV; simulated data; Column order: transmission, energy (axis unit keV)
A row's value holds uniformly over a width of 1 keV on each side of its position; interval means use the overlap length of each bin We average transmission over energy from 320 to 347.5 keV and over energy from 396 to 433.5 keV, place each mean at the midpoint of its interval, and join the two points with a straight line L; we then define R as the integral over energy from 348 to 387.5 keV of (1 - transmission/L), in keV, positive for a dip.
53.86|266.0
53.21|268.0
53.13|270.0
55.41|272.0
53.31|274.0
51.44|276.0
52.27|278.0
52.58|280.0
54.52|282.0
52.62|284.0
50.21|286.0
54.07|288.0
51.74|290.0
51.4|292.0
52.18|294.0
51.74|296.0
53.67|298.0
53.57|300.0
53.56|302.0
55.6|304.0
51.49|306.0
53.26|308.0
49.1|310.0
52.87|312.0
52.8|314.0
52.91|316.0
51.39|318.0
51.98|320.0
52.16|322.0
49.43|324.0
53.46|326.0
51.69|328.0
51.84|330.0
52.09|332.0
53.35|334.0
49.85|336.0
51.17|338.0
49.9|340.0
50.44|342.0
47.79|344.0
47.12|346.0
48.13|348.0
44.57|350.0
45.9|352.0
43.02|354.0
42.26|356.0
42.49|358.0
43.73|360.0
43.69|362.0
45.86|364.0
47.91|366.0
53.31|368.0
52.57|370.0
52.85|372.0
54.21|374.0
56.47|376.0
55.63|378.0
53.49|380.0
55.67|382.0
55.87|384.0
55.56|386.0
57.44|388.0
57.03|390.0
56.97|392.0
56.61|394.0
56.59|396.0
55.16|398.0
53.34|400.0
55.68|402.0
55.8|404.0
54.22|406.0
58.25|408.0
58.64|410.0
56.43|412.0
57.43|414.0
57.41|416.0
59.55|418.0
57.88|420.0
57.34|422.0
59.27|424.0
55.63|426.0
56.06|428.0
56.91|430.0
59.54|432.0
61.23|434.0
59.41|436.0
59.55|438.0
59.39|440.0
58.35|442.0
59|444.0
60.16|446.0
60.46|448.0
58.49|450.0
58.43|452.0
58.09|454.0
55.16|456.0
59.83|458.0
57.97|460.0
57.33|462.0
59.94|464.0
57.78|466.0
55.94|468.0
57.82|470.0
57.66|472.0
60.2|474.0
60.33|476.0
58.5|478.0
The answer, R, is 2.7 keV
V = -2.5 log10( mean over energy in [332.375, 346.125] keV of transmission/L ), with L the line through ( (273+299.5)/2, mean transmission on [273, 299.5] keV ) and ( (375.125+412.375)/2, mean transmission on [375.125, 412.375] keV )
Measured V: 0.08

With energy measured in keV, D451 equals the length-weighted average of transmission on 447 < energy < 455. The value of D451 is 58.9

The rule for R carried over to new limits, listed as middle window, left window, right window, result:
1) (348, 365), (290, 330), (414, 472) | 3.2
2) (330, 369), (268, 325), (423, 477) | 5.0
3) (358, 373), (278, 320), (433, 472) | 1.9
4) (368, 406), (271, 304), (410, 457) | 0.9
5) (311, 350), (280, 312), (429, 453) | 2.3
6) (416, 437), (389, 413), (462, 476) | -0.5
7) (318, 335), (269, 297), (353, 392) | 0.0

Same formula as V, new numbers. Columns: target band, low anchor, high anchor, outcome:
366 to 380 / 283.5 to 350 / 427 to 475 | 0.02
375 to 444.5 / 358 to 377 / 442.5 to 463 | -0.06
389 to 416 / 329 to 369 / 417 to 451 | -0.03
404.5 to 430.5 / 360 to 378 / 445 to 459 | -0.04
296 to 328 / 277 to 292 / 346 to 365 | -0.06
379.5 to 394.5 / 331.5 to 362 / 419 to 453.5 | -0.08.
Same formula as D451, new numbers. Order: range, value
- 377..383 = 54.9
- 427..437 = 58.6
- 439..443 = 58.9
